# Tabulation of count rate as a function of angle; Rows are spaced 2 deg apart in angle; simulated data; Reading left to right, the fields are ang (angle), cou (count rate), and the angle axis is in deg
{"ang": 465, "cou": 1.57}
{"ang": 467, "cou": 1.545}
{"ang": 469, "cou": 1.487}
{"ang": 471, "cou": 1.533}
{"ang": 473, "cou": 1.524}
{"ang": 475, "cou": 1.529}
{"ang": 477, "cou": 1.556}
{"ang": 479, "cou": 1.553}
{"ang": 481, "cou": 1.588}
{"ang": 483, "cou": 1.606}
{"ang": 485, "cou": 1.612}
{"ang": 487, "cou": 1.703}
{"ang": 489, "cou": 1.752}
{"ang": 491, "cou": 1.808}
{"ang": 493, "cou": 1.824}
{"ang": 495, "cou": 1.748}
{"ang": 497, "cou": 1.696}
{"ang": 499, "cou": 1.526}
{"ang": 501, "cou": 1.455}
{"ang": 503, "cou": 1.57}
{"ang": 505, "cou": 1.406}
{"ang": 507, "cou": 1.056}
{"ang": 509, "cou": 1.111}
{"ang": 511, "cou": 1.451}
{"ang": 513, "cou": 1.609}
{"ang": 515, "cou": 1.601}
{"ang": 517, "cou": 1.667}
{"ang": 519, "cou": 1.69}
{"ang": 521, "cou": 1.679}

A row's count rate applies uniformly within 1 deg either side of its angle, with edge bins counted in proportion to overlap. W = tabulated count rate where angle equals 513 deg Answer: 1.609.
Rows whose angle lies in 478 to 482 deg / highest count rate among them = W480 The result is 1.588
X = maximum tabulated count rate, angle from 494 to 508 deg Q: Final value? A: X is 1.748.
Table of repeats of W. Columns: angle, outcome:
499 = 1.526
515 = 1.601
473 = 1.524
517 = 1.667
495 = 1.748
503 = 1.57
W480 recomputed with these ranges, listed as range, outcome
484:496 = 1.824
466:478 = 1.556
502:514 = 1.609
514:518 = 1.667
